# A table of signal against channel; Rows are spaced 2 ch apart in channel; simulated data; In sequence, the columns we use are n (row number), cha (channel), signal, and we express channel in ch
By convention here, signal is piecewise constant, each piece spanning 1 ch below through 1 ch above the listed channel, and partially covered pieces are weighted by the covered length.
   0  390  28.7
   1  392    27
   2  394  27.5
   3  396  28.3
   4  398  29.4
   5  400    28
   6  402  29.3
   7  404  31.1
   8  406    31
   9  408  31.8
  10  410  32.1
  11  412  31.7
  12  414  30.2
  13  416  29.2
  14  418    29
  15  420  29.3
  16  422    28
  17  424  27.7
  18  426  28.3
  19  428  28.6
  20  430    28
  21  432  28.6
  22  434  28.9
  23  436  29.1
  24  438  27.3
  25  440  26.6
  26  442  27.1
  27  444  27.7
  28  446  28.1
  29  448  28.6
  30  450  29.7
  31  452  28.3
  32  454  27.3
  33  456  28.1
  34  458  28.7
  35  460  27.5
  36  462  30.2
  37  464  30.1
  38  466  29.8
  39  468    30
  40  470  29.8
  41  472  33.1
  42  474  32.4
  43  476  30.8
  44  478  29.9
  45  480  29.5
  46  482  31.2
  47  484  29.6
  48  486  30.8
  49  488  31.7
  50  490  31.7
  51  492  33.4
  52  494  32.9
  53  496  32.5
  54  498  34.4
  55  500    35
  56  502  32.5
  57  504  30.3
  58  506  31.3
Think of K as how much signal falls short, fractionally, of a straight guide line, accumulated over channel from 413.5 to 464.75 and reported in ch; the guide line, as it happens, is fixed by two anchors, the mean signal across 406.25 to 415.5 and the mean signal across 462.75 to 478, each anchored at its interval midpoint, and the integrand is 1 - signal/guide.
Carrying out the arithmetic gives 4.3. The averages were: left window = 31.3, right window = 30.8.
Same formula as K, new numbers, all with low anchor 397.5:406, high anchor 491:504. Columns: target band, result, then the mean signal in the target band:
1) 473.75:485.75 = 0.8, 30.5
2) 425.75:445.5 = 1.8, 28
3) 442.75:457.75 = 1.5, 28.3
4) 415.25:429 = 0.8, 28.6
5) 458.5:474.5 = 0.9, 30.2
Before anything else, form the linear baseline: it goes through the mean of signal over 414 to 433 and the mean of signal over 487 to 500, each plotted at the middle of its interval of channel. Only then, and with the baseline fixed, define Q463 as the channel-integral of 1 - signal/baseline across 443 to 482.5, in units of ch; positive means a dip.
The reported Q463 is 1.9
